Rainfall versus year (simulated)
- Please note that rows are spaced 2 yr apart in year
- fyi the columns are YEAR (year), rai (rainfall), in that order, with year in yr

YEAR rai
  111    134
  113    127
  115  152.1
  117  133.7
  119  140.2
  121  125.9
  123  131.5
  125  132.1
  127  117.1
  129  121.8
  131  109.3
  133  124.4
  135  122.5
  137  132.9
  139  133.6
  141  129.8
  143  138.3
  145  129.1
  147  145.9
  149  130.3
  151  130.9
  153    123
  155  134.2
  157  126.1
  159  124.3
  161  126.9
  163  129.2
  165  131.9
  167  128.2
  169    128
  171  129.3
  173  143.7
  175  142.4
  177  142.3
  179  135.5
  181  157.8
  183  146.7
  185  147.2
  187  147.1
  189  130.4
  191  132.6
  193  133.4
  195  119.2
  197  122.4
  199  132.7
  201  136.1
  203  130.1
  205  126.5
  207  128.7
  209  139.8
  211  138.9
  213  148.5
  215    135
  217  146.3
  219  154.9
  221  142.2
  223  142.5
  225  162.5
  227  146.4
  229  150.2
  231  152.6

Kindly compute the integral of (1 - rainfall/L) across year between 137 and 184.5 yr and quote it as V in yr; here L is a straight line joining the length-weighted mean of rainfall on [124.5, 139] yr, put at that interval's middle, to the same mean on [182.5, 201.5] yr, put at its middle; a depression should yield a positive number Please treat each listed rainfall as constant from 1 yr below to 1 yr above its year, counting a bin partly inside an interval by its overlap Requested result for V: -2.1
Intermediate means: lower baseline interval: 123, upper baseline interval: 134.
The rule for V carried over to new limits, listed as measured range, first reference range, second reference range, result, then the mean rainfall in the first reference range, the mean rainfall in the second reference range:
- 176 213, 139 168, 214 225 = 0.97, 131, 146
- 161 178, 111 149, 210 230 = 0.46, 130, 147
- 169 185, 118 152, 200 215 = -1.09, 129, 135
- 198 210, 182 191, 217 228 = 1.08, 142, 149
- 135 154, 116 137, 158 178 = -0.46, 126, 133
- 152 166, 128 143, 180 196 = 0.41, 126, 139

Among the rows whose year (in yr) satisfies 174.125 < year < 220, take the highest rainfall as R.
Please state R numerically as 157.8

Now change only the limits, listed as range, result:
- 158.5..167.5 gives 131.9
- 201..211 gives 139.8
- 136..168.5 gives 145.9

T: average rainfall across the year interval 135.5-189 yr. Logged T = 135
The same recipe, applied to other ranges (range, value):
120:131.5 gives 124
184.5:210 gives 133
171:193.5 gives 141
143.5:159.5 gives 131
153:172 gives 128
